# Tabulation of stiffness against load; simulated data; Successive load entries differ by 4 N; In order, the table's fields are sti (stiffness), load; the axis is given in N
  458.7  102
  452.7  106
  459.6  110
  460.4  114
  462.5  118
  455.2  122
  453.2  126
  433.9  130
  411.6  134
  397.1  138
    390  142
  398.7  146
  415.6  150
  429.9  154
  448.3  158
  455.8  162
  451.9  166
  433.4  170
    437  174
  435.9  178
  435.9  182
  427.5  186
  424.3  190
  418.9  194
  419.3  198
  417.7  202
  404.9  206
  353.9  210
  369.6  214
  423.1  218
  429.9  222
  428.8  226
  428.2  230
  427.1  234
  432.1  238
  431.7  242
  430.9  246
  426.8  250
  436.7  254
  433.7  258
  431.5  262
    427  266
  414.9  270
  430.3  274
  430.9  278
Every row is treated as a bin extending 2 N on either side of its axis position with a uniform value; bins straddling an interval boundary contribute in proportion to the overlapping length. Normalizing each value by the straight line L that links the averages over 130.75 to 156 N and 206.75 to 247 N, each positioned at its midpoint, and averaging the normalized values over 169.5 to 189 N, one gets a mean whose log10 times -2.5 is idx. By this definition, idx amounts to -0.06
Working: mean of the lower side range 408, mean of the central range 433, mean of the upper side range 415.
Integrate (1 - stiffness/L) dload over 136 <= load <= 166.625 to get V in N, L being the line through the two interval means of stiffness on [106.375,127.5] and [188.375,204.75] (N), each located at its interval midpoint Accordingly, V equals 1.3 N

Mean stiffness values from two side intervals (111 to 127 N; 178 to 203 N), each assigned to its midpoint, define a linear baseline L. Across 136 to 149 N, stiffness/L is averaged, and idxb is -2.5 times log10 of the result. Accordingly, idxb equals 0.13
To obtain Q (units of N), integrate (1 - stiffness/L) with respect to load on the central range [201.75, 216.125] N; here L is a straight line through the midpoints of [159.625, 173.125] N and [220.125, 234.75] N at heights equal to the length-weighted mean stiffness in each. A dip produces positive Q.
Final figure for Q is 1.7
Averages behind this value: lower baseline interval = 446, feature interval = 383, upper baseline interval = 429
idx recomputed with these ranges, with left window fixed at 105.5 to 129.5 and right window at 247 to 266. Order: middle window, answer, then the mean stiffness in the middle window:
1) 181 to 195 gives 0.04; 427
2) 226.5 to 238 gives 0.02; 429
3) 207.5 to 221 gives 0.14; 387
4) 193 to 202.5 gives 0.06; 419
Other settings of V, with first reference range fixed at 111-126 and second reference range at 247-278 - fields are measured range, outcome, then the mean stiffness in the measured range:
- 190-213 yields 2.0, 403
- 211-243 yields 1.3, 419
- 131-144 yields 1.5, 402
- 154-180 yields 0.3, 443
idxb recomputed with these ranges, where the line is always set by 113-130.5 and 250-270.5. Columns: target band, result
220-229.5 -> 0.02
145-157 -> 0.08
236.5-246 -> 0.00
